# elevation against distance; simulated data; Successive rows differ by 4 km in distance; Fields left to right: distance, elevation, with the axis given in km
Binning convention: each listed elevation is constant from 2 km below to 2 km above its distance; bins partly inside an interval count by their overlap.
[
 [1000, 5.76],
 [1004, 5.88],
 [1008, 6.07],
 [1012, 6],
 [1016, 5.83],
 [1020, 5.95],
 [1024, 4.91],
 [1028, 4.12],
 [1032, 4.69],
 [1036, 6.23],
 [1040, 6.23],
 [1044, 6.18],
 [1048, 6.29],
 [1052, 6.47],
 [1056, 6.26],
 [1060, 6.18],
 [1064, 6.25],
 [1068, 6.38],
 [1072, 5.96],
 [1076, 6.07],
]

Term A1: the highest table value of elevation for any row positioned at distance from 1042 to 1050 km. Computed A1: 6.29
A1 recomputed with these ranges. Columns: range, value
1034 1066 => 6.47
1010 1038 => 6.23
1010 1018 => 6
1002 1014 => 6.07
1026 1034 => 4.69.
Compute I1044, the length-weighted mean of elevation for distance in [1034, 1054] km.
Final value 6.28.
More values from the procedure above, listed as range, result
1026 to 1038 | 5.01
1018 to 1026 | 5.43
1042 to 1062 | 6.28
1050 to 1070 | 6.31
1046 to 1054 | 6.38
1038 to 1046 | 6.21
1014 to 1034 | 5.1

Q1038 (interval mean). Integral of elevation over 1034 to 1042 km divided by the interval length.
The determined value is 6.23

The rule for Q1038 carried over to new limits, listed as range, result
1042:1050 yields 6.23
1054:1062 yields 6.22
